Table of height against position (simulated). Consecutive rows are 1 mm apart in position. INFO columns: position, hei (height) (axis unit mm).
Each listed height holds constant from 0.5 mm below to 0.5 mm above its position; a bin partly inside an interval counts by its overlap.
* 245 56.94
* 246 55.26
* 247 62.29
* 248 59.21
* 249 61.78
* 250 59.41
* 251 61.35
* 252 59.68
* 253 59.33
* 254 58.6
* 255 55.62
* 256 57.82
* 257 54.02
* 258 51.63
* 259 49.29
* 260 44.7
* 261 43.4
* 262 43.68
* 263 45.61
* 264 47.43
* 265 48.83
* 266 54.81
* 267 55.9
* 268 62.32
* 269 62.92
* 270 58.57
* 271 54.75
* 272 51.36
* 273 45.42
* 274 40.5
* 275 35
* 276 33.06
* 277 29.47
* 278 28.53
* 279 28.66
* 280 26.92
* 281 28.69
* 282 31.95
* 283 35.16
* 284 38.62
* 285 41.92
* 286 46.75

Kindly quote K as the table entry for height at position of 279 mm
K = 28.66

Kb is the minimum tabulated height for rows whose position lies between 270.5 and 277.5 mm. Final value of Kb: 29.47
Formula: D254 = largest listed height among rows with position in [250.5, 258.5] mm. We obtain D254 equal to 61.35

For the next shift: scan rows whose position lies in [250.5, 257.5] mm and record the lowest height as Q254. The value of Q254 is 54.02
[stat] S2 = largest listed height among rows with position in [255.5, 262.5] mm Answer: 57.82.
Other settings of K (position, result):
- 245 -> 56.94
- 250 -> 59.41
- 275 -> 35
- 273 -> 45.42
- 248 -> 59.21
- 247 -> 62.29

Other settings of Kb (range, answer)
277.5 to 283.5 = 26.92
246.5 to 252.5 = 59.21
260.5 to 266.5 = 43.4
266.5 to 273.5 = 45.42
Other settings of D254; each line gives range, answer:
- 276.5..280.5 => 29.47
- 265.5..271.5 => 62.92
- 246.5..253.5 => 62.29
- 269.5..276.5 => 58.57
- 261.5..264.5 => 47.43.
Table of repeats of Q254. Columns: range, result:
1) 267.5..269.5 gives 62.32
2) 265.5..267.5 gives 54.81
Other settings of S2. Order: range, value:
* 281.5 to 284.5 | 38.62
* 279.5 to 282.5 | 31.95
